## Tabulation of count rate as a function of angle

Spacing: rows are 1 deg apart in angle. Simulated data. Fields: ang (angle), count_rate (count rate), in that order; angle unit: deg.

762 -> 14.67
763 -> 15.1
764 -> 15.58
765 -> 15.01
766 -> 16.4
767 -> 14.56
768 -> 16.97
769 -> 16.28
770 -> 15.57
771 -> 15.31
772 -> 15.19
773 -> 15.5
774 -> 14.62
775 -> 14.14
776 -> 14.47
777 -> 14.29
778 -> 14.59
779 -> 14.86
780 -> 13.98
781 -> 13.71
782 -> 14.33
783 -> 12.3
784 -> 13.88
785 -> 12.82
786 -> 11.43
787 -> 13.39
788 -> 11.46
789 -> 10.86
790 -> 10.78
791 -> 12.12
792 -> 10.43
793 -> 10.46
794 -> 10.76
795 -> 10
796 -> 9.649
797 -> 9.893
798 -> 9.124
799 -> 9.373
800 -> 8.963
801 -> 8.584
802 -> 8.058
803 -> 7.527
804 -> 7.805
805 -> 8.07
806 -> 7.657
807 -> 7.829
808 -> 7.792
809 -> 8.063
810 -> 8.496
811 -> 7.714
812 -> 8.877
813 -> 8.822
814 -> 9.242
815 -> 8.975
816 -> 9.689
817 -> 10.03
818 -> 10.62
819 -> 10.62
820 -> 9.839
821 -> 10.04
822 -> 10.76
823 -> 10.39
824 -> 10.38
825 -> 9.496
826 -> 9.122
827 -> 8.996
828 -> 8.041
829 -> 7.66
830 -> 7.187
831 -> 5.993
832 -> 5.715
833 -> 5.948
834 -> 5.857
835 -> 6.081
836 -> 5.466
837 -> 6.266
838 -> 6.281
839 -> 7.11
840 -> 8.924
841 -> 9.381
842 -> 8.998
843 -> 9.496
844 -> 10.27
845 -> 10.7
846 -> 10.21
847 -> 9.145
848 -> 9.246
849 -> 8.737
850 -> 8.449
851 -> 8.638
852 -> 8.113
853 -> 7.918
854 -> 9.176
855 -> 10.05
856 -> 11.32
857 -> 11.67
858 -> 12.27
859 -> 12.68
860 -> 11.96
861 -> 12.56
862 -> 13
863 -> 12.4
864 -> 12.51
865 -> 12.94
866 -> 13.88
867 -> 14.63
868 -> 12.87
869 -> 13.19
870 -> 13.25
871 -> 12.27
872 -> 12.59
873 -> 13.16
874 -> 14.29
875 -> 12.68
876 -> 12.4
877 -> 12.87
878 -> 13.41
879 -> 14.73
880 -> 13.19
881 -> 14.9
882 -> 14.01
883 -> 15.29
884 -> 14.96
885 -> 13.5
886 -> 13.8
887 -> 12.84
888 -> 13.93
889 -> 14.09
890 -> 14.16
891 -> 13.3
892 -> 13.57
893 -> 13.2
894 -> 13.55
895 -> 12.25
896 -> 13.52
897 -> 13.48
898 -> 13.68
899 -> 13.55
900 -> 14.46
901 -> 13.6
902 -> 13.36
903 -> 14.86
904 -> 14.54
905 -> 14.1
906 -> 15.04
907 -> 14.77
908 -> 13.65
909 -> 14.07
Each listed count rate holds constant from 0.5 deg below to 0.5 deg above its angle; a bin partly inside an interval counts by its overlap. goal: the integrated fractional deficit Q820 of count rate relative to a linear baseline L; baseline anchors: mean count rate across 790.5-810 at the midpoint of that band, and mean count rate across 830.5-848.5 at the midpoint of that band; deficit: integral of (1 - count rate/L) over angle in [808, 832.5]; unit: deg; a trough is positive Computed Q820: -1.4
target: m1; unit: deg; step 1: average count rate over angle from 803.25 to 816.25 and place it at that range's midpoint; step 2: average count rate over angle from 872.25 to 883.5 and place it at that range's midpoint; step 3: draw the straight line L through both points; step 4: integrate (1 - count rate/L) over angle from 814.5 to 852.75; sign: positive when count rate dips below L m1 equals 5.7 deg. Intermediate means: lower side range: 8.35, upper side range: 13.7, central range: 8.6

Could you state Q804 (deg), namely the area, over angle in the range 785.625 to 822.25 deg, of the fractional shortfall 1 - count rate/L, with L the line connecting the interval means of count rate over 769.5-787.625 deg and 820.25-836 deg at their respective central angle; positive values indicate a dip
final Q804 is 4.60 deg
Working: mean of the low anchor 14.1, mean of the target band 9.55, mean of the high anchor 8.05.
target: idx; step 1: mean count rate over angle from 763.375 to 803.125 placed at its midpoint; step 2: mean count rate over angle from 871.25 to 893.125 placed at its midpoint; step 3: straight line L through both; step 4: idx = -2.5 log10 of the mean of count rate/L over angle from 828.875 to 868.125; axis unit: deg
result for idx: 0.37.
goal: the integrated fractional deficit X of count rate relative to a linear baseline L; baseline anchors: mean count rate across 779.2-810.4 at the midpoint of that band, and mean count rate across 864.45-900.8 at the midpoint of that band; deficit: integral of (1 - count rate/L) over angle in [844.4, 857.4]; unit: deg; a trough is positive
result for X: 3.07 deg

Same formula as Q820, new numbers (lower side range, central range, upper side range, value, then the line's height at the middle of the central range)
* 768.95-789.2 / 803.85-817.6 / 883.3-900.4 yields 5.3 deg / 13.9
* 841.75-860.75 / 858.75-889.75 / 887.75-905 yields -4.0 deg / 11.9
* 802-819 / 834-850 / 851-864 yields 3.0 deg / 10.3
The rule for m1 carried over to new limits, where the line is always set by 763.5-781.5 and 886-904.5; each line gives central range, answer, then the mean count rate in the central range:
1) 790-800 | 3.13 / 10.2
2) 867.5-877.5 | 0.69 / 13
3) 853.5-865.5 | 1.87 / 11.9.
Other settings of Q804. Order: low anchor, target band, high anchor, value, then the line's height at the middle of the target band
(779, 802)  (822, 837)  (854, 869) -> 5.3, 11.9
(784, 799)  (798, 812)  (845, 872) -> 3.6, 11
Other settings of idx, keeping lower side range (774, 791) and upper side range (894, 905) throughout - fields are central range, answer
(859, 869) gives 0.050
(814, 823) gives 0.311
